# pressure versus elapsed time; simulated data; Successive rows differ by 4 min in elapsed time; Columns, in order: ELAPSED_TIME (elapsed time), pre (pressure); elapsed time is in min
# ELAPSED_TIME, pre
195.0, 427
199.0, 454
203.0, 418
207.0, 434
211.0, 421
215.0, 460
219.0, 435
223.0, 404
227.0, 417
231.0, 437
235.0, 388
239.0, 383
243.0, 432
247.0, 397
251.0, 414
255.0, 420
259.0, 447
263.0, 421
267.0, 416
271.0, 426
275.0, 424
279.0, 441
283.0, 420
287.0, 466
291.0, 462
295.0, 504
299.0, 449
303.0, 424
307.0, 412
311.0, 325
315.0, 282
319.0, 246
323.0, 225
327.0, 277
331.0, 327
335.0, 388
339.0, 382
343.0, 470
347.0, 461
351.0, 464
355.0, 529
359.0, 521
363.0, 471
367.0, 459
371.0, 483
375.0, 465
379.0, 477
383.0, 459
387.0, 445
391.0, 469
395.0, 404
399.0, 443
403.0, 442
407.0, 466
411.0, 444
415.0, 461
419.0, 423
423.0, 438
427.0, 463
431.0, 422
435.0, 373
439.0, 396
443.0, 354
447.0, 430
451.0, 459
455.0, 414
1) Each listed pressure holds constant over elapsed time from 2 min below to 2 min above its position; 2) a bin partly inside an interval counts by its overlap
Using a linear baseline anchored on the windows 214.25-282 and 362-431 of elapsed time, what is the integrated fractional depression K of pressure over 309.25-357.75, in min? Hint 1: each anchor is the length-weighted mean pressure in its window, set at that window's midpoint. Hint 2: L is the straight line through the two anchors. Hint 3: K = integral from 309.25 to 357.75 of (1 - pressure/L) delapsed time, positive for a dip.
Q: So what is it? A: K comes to 8.0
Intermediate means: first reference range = 421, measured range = 367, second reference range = 452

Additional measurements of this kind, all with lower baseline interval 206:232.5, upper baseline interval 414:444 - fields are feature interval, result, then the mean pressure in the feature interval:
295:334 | 7.7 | 340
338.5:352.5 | -0.9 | 450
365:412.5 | -4.0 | 455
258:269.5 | 0.0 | 426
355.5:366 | -1.9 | 497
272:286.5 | -0.2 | 432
